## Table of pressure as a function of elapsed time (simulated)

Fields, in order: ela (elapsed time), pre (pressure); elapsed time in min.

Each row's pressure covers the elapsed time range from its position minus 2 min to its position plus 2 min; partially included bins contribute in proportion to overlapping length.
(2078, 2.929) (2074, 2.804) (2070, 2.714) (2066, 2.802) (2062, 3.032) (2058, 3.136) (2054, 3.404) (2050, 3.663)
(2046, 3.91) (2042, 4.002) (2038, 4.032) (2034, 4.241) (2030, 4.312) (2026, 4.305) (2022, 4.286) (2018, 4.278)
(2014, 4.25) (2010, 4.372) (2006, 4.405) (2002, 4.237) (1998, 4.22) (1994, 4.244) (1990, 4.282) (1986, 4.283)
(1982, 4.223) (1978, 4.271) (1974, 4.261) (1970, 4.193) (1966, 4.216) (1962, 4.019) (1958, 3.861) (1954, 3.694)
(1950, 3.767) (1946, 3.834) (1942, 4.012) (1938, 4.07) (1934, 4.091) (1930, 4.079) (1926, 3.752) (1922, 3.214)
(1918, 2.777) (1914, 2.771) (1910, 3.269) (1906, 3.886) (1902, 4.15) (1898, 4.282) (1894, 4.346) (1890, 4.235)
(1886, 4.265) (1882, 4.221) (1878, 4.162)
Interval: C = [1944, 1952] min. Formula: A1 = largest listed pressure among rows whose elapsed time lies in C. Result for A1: 3.834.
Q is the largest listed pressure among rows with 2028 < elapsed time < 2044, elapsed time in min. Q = 4.312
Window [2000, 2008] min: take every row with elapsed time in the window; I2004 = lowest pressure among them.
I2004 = 4.237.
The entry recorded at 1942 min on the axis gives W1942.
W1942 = 4.012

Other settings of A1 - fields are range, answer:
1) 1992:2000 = 4.244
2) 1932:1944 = 4.091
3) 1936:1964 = 4.07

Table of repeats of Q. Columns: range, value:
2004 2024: 4.405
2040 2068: 4.002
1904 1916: 3.886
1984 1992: 4.283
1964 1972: 4.216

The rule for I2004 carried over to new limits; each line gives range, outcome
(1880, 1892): 4.221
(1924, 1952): 3.752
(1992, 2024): 4.22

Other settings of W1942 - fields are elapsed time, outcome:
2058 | 3.136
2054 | 3.404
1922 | 3.214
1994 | 4.244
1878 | 4.162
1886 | 4.265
